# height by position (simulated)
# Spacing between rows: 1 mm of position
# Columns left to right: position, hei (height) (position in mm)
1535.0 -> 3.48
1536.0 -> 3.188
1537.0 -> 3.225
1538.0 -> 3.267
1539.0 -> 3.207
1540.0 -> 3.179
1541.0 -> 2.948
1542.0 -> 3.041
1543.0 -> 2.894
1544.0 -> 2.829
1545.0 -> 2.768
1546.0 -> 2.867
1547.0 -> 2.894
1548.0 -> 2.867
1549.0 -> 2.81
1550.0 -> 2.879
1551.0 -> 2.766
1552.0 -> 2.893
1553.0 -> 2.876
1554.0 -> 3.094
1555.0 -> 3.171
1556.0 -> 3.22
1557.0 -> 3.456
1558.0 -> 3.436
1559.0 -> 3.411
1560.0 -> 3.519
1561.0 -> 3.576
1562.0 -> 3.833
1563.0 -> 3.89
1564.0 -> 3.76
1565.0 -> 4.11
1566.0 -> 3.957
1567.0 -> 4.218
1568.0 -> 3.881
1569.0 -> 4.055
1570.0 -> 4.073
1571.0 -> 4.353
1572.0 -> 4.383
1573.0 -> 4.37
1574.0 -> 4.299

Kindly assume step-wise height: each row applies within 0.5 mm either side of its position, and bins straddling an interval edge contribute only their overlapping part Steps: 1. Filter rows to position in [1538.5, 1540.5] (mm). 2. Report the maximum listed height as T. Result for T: 3.207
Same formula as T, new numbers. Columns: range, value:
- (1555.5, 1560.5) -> 3.519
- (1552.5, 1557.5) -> 3.456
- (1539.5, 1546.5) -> 3.179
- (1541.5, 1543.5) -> 3.041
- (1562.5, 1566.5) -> 4.11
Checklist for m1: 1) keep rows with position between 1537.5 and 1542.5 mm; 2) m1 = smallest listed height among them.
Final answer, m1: 2.948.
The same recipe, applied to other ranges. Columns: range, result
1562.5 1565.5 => 3.76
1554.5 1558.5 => 3.171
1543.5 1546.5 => 2.768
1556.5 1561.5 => 3.411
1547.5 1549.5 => 2.81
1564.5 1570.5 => 3.881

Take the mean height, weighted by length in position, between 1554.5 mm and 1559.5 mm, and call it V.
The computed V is 3.34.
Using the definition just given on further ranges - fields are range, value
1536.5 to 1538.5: 3.25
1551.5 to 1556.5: 3.05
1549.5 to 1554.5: 2.9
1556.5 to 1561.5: 3.48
